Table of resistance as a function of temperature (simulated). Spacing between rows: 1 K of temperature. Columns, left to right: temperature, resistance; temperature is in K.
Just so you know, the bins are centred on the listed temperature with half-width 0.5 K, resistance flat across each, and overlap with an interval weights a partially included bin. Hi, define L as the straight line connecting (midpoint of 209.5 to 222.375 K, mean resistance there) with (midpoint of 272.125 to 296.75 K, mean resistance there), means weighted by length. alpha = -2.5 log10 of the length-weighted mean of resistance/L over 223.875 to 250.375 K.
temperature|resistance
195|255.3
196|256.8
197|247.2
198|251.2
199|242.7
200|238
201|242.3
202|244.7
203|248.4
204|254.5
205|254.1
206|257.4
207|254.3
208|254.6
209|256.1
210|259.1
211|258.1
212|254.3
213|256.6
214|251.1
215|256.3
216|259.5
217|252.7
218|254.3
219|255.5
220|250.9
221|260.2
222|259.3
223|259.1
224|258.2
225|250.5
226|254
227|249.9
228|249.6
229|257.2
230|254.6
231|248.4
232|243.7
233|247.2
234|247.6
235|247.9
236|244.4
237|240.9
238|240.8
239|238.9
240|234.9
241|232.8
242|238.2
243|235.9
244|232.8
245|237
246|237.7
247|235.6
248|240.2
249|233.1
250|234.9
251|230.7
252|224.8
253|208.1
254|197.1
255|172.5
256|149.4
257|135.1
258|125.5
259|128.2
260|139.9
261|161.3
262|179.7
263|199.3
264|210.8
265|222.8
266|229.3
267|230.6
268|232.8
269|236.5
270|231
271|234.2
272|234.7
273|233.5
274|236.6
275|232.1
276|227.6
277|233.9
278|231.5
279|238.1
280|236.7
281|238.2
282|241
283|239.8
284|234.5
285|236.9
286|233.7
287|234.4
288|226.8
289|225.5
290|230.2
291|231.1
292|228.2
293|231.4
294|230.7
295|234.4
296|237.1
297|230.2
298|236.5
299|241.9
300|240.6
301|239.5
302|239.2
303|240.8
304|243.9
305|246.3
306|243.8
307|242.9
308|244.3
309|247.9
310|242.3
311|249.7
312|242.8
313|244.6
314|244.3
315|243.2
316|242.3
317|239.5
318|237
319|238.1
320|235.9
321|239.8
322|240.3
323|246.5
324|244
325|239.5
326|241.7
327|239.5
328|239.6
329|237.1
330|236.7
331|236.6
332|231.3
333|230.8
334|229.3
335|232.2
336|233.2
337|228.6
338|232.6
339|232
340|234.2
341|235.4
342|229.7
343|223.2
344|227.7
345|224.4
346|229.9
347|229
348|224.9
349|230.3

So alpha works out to 0.03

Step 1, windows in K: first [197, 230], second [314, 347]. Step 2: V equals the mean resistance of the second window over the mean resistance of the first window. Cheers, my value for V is 0.93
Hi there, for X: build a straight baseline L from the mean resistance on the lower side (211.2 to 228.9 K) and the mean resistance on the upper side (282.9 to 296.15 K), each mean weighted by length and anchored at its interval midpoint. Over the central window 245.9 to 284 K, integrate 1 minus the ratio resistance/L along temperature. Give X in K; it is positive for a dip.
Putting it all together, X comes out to 4.3 K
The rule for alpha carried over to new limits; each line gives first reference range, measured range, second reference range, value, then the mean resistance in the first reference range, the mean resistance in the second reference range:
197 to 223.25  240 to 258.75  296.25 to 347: 0.18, 253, 238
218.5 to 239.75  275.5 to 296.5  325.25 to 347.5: 0.03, 250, 233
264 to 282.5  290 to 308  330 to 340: -0.02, 233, 232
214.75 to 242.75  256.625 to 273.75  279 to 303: 0.21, 249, 235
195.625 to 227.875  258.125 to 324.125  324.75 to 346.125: 0.04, 253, 233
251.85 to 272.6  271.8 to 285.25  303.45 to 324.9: -0.13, 194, 243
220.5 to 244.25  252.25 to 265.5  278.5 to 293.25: 0.36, 247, 234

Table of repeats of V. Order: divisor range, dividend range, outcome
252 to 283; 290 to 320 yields 1.15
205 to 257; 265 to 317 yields 0.98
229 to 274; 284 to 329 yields 1.09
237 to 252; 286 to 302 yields 0.99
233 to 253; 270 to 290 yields 0.99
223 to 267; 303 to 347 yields 1.08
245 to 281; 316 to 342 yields 1.12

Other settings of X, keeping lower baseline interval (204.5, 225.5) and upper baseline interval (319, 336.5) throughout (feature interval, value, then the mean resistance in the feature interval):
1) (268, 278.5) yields 0.56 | 233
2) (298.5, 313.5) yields -0.15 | 243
